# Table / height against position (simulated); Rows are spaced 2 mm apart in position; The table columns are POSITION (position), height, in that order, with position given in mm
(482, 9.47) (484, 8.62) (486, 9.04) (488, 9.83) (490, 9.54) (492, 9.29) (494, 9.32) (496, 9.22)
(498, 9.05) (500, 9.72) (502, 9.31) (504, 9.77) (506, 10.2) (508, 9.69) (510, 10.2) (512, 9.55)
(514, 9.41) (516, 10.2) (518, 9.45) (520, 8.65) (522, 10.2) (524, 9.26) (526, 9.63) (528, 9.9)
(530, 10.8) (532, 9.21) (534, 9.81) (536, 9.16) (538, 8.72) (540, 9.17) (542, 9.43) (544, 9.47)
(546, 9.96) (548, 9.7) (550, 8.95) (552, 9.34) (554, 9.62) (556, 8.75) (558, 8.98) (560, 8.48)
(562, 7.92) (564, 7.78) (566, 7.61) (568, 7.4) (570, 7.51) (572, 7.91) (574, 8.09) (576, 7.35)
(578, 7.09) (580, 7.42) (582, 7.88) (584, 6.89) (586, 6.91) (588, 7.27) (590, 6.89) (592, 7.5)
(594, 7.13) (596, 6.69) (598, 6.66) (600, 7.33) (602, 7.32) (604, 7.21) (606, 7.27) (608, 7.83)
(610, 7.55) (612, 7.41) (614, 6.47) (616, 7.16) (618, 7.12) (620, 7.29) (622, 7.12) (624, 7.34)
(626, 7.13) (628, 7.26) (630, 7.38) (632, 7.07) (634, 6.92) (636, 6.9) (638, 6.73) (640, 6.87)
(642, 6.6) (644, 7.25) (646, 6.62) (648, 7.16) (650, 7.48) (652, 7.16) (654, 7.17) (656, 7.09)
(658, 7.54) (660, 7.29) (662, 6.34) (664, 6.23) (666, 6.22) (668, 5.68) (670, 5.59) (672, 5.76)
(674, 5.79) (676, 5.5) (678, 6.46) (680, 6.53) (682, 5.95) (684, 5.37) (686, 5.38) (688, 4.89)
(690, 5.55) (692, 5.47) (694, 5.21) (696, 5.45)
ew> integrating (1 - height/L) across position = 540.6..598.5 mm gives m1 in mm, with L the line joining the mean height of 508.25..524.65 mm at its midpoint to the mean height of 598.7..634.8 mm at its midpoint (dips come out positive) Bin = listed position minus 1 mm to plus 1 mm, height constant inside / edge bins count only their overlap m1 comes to 2.4 mm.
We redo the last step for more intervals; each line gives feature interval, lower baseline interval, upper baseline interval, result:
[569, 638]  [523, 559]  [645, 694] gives 5.46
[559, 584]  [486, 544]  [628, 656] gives 2.26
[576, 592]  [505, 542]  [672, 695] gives 1.76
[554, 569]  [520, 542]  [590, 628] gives 0.69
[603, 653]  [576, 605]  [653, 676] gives -2.68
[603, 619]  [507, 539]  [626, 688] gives 0.75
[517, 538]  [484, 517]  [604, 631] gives -1.26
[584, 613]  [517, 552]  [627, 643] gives 2.48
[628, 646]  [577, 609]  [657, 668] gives -0.32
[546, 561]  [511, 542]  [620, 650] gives -0.42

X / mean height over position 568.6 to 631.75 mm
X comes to 7.27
